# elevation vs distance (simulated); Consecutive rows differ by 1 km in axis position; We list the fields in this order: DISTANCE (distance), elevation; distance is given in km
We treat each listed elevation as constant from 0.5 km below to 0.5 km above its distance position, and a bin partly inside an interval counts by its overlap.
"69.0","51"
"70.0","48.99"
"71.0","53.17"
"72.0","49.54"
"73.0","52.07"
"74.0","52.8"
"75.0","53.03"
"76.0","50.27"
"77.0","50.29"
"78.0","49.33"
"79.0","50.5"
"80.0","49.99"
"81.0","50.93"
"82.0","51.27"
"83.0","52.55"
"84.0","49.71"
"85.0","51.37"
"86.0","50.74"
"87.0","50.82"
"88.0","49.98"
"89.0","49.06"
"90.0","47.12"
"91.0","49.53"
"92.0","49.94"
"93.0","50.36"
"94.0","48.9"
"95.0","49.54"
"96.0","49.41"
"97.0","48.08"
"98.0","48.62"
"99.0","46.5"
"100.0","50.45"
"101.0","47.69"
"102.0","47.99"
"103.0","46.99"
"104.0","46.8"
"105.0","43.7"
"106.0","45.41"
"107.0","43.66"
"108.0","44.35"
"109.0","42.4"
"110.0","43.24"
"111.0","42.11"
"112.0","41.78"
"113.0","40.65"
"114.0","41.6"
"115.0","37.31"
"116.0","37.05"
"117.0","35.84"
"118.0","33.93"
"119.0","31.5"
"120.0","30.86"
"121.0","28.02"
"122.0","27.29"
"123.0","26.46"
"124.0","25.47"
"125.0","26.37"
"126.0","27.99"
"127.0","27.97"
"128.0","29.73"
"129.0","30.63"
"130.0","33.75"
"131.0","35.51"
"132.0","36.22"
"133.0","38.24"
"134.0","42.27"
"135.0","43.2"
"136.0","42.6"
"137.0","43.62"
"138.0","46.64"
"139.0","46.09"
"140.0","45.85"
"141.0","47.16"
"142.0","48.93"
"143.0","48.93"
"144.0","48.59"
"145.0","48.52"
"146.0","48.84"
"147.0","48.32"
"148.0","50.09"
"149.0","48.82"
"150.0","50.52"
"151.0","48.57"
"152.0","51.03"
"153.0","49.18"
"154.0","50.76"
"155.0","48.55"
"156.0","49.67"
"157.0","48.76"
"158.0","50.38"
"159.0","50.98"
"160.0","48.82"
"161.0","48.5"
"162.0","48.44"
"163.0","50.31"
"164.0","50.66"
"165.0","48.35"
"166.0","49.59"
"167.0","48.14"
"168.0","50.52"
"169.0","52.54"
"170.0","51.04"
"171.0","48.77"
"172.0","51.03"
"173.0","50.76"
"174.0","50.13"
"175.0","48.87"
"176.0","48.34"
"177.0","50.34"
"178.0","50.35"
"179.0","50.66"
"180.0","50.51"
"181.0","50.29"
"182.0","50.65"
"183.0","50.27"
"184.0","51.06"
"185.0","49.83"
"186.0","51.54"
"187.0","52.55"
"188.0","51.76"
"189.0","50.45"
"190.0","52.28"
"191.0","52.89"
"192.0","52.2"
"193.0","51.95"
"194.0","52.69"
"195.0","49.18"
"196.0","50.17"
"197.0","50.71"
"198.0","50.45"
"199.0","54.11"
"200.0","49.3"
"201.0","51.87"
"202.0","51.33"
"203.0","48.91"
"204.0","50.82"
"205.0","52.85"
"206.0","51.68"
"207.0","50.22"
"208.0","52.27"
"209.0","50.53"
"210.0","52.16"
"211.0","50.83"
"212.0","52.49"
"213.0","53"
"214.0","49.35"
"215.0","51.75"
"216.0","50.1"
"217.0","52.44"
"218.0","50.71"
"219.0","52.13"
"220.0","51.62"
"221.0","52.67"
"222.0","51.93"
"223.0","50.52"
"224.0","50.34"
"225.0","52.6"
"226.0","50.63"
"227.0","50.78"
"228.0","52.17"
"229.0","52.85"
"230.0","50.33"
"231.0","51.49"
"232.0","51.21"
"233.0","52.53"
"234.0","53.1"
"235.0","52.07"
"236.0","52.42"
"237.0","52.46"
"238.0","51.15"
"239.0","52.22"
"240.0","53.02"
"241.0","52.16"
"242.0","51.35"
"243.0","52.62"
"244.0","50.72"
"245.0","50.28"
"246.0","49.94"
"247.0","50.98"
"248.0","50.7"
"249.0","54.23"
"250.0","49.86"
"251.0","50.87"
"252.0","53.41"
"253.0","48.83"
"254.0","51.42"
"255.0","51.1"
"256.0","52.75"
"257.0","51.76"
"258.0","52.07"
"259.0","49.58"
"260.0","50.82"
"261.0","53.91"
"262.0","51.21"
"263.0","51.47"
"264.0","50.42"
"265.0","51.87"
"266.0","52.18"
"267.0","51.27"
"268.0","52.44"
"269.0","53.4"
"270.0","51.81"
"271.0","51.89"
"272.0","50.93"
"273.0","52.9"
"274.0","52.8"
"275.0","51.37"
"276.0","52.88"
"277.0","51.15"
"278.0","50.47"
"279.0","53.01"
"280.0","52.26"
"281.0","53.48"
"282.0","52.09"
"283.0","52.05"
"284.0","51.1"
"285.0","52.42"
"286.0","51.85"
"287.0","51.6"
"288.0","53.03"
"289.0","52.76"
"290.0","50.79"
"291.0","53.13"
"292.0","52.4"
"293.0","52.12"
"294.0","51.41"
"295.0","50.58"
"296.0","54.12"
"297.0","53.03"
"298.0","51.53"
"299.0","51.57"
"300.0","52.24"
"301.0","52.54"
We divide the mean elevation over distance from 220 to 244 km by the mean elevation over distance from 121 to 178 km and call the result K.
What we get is 1.16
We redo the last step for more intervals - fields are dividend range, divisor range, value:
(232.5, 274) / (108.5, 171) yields 1.21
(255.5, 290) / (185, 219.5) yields 1.01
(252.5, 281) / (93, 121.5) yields 1.21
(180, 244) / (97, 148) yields 1.27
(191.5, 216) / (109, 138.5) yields 1.44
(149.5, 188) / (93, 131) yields 1.27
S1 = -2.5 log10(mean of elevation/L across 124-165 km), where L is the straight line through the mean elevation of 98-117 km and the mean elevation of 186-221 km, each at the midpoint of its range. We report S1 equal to 0.060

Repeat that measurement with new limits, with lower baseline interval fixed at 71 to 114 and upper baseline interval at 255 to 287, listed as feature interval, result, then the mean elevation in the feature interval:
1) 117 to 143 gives 0.333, 36.1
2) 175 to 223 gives -0.015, 51.2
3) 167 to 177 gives -0.005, 50.1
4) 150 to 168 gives 0.003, 49.5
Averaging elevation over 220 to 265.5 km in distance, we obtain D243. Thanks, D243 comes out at 51.6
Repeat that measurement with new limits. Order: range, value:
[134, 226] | 50.1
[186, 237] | 51.5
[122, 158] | 42.3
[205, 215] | 51.5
